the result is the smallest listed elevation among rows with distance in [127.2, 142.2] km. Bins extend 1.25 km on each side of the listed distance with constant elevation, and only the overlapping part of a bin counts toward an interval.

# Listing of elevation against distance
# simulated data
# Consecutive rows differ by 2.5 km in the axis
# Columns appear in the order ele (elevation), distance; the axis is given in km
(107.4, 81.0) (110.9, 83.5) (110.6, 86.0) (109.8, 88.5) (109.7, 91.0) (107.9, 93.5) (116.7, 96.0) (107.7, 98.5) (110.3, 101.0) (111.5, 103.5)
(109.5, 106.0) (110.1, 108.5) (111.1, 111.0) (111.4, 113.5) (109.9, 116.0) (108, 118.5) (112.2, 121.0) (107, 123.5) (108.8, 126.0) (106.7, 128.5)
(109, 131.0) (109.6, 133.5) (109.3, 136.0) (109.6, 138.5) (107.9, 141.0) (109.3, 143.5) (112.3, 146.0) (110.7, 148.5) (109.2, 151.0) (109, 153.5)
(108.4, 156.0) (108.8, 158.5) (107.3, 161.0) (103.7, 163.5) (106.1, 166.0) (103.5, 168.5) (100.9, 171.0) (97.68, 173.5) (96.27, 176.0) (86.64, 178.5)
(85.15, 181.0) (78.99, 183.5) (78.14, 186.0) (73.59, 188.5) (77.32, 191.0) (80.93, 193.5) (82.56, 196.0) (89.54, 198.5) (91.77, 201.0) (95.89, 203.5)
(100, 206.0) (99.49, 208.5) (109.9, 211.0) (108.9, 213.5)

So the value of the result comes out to 106.7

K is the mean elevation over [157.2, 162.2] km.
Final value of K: 108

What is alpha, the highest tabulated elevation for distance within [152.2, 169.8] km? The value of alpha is 109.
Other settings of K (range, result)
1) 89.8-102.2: 110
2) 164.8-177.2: 101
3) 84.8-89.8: 110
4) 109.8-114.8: 111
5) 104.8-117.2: 110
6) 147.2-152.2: 110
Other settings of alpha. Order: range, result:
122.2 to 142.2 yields 109.6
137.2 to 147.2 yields 112.3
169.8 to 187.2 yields 100.9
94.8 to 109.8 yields 116.7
